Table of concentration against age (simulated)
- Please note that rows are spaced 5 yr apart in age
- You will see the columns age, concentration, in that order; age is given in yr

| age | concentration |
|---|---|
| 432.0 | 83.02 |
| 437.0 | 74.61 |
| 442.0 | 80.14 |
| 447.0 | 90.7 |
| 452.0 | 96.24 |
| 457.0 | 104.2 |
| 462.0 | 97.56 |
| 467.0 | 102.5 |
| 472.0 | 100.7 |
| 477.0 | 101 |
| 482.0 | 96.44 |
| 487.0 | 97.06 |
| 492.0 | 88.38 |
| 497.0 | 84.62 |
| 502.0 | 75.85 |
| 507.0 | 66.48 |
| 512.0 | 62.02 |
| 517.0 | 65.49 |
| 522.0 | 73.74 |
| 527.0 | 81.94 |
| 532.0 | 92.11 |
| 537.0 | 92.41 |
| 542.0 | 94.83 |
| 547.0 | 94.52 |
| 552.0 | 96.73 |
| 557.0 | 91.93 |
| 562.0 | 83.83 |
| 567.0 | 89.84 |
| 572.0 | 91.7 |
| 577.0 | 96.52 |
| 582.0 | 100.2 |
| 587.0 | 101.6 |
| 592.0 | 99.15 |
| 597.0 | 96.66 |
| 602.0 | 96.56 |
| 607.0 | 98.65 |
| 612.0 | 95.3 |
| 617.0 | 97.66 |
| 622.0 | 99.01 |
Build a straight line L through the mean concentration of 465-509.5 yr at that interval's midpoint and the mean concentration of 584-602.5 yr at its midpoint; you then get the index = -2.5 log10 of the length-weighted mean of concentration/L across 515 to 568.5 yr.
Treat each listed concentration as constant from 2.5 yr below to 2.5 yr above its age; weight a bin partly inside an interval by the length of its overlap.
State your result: 0.09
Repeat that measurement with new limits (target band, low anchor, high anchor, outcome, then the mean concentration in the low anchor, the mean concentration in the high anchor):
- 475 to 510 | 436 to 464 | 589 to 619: 0.08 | 91.3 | 97.4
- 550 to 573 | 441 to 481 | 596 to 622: 0.08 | 97.2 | 97.2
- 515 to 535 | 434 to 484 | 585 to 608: 0.22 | 94.3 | 98.4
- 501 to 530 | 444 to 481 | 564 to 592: 0.34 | 98.6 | 96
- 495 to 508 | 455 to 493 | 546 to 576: 0.25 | 98.8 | 91.5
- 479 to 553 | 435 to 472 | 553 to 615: 0.12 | 93.1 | 95.2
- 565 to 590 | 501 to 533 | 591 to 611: -0.06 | 73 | 97.5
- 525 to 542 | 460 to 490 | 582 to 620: 0.10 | 99.1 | 98.1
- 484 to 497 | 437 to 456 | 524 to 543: -0.03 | 88.3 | 89.5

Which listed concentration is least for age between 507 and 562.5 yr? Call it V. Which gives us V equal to 62.02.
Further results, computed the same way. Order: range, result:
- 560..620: 83.83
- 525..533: 81.94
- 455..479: 97.56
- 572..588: 91.7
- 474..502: 75.85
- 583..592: 99.15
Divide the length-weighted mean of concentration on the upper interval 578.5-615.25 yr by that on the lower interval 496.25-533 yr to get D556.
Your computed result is 1.3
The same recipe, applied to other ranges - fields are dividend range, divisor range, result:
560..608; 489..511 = 1.22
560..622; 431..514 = 1.08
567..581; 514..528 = 1.30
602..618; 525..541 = 1.08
